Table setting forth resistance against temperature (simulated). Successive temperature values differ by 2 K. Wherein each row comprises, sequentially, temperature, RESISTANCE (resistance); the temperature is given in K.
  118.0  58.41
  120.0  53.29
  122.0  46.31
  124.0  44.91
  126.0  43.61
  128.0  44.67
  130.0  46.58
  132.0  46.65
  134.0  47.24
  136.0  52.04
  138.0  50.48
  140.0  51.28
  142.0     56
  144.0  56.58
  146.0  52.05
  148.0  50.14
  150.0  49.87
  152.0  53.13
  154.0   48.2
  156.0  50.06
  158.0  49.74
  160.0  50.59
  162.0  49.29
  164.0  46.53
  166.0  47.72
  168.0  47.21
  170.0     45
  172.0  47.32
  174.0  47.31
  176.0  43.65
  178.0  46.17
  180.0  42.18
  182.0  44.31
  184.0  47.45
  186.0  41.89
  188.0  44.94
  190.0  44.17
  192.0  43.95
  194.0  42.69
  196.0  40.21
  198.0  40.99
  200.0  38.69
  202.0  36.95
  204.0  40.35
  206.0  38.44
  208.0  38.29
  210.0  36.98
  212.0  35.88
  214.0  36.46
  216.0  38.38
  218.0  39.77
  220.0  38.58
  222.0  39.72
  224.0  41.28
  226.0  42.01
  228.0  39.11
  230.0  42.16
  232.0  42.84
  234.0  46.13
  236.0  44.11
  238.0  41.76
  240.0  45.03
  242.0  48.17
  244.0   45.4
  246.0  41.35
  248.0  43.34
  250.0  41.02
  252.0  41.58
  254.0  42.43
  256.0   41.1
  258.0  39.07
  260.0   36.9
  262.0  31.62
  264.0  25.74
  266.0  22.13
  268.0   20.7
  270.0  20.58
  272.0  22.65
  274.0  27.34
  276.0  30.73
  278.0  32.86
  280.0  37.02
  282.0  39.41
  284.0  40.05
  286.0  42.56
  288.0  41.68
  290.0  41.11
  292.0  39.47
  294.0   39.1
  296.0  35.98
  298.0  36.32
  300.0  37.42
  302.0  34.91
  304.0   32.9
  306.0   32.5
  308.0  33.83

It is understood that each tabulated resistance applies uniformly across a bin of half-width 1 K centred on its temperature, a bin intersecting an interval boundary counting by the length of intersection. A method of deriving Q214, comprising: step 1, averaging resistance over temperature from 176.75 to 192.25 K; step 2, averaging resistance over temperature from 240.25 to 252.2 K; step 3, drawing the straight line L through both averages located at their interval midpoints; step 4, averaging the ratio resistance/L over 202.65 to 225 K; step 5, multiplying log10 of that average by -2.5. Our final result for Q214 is 0.15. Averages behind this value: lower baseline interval 44.4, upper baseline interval 43.7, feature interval 38.5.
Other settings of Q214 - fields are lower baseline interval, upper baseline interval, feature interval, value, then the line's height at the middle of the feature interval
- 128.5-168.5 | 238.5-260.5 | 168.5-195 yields 0.07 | 47.5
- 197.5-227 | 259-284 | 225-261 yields -0.24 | 33.9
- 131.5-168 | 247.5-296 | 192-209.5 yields 0.11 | 43.9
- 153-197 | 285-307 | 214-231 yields 0.07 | 42.7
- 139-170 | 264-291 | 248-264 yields -0.10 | 35.2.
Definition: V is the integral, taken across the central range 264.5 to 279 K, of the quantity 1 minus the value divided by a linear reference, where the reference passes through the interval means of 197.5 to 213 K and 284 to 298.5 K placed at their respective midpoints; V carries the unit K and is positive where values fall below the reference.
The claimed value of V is 5.2 K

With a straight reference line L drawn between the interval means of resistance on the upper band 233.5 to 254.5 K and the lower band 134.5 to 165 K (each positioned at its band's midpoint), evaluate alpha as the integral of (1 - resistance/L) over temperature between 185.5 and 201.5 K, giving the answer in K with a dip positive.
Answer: 1.9 K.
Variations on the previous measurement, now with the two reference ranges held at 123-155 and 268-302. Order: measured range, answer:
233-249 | -2.1 K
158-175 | -0.3 K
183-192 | 0.0 K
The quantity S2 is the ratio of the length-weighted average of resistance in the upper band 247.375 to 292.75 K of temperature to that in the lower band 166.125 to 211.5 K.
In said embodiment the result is 0.81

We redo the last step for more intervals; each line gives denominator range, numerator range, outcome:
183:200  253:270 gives 0.74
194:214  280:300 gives 1.02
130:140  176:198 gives 0.89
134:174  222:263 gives 0.83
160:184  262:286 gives 0.64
